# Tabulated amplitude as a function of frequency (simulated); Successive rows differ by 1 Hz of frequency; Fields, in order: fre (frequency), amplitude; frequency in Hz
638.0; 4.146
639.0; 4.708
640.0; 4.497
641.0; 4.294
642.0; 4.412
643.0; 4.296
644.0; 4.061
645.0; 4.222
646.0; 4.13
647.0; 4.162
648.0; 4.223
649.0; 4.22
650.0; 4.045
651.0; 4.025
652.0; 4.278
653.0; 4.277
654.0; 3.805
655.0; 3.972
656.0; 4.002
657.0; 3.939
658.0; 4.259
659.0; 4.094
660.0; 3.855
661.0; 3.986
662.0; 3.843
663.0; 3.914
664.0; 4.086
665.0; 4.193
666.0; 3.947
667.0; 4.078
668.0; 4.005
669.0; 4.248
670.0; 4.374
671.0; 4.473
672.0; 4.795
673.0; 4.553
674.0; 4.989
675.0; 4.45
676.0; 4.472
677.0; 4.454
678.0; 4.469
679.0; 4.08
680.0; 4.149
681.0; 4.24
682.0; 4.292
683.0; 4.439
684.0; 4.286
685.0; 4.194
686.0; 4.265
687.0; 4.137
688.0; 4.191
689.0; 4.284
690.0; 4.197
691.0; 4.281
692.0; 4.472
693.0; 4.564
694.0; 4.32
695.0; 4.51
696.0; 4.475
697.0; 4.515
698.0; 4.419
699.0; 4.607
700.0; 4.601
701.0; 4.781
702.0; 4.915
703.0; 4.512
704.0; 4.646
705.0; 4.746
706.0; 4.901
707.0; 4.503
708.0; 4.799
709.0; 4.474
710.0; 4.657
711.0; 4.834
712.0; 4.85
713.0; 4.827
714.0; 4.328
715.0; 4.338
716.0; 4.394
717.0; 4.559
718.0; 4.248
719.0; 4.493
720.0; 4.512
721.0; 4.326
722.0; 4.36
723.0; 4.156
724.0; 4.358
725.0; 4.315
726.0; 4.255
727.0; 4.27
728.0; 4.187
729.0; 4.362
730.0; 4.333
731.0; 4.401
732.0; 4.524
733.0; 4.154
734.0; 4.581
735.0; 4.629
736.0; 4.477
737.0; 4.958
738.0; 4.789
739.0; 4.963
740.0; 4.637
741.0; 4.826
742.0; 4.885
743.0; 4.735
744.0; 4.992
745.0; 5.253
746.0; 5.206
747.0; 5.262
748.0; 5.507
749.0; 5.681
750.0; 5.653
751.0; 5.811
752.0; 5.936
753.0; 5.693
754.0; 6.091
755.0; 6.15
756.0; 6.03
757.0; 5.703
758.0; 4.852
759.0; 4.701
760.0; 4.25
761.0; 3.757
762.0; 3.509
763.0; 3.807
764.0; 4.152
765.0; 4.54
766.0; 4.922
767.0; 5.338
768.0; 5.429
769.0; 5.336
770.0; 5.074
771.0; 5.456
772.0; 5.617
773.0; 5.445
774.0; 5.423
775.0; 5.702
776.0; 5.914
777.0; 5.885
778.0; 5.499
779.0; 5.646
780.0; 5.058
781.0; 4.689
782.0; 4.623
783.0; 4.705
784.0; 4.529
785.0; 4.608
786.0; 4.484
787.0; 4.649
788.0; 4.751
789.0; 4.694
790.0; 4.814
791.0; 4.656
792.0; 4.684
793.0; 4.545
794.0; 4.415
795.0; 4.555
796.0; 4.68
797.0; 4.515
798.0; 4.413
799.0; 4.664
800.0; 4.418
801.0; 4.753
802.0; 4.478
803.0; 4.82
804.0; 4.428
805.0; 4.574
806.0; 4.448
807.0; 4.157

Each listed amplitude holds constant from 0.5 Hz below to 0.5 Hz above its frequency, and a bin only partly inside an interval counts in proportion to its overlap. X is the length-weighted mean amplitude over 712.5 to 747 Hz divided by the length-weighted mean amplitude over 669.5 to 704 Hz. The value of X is 1.03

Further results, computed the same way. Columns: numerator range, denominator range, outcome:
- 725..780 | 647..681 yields 1.19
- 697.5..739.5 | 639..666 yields 1.10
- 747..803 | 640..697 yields 1.18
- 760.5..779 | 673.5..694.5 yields 1.17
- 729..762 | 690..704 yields 1.11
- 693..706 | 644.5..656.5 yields 1.12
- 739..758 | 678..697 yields 1.26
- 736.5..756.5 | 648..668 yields 1.32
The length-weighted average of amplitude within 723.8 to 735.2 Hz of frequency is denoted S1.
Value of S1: 4.36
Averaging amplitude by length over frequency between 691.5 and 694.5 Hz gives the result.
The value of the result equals 4.45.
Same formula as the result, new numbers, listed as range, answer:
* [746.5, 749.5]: 5.48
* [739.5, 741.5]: 4.73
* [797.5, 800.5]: 4.5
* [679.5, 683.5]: 4.28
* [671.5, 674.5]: 4.78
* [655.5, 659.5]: 4.07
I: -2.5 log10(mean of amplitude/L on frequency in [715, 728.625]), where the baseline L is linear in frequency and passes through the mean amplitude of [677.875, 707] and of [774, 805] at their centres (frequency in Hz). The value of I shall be 0.05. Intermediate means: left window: 4.43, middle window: 4.34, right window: 4.82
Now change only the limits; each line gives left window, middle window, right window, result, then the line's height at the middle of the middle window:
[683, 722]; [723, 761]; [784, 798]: -0.09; 4.55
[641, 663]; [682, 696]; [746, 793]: 0.02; 4.41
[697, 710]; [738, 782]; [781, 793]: -0.12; 4.65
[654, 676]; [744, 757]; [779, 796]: -0.24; 4.53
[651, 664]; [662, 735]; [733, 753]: 0.03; 4.53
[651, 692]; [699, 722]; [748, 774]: 0.01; 4.63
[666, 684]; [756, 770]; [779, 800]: -0.03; 4.59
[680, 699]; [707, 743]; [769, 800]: 0.01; 4.57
